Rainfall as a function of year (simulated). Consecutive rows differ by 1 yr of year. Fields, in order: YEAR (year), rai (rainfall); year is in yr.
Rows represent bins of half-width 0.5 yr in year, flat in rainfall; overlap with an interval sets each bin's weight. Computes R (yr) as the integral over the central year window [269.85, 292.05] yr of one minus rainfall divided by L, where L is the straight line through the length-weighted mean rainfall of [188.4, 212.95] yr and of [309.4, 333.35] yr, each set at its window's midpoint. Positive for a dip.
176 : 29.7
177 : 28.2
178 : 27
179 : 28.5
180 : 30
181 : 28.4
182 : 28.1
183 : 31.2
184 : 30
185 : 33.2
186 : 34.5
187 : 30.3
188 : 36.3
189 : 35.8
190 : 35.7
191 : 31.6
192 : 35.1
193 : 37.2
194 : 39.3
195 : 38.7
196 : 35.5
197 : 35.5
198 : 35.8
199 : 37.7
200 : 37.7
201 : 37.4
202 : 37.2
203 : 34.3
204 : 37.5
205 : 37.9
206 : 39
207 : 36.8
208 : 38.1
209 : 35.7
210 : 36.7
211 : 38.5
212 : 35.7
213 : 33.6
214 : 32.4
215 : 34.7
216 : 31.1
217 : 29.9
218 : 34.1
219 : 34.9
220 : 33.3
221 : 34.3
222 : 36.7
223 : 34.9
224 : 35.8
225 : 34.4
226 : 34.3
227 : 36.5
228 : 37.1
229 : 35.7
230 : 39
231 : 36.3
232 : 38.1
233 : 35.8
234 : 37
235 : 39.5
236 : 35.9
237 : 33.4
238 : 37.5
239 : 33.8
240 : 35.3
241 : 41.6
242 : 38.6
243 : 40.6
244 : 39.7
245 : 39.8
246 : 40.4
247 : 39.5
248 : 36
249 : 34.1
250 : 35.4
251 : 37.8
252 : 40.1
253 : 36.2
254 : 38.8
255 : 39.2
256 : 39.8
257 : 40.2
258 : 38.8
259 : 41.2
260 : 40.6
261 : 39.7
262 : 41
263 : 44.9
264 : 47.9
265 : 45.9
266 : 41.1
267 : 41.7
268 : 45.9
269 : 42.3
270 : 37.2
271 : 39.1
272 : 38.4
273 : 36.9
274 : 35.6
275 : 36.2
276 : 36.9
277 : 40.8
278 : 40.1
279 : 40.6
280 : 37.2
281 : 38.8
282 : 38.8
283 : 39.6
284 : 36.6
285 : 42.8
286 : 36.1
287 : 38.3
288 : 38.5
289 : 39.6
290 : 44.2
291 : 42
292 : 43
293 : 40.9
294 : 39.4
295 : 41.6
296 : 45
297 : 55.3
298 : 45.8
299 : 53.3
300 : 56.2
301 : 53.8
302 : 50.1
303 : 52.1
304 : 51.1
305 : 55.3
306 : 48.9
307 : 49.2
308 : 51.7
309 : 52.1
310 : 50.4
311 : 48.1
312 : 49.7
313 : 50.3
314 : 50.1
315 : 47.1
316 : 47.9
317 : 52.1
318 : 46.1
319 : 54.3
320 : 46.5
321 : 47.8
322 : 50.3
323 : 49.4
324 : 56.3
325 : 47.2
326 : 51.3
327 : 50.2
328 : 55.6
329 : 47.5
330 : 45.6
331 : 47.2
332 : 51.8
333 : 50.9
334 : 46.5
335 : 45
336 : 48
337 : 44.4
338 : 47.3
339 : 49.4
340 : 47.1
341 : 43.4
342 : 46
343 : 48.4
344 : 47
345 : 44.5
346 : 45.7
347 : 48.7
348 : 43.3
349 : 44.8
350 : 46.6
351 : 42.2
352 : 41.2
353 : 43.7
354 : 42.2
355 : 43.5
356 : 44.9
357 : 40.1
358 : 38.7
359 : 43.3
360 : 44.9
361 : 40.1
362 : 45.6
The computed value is 3.1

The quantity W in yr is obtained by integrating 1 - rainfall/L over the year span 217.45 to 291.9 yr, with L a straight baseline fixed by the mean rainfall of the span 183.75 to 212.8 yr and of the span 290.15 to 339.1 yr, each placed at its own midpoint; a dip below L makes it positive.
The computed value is 6.7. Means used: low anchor 36.1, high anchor 49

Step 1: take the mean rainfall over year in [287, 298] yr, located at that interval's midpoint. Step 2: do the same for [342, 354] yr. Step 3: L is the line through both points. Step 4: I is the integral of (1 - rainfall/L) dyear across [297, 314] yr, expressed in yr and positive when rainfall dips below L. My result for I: -3.1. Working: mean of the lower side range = 42.9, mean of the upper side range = 45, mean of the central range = 51.2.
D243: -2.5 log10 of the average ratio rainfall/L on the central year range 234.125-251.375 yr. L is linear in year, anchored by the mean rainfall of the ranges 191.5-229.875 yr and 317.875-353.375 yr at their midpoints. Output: 0.036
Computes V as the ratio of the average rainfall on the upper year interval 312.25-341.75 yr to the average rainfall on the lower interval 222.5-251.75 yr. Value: 1.32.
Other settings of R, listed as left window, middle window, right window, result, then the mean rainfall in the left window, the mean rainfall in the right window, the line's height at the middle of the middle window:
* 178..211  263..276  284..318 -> 0.8 yr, 34.8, 47.2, 43.5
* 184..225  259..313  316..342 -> 0.6 yr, 35.4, 48.8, 44.2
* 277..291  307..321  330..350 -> -2.0 yr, 39.5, 46.8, 43.4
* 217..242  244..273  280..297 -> -1.3 yr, 36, 40.7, 38.3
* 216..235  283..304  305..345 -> 0.0 yr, 35.4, 49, 44.7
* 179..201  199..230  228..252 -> 0.1 yr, 34.1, 37.5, 35.8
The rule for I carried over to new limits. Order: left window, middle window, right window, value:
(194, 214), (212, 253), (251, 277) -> 2.3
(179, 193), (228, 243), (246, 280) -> 0.0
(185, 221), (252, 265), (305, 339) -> 0.4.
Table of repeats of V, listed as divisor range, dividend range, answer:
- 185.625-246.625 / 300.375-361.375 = 1.32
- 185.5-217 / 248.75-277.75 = 1.11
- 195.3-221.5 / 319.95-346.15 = 1.35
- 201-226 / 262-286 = 1.14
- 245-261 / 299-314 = 1.33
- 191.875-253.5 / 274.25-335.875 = 1.27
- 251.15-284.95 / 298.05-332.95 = 1.26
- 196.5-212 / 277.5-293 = 1.07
